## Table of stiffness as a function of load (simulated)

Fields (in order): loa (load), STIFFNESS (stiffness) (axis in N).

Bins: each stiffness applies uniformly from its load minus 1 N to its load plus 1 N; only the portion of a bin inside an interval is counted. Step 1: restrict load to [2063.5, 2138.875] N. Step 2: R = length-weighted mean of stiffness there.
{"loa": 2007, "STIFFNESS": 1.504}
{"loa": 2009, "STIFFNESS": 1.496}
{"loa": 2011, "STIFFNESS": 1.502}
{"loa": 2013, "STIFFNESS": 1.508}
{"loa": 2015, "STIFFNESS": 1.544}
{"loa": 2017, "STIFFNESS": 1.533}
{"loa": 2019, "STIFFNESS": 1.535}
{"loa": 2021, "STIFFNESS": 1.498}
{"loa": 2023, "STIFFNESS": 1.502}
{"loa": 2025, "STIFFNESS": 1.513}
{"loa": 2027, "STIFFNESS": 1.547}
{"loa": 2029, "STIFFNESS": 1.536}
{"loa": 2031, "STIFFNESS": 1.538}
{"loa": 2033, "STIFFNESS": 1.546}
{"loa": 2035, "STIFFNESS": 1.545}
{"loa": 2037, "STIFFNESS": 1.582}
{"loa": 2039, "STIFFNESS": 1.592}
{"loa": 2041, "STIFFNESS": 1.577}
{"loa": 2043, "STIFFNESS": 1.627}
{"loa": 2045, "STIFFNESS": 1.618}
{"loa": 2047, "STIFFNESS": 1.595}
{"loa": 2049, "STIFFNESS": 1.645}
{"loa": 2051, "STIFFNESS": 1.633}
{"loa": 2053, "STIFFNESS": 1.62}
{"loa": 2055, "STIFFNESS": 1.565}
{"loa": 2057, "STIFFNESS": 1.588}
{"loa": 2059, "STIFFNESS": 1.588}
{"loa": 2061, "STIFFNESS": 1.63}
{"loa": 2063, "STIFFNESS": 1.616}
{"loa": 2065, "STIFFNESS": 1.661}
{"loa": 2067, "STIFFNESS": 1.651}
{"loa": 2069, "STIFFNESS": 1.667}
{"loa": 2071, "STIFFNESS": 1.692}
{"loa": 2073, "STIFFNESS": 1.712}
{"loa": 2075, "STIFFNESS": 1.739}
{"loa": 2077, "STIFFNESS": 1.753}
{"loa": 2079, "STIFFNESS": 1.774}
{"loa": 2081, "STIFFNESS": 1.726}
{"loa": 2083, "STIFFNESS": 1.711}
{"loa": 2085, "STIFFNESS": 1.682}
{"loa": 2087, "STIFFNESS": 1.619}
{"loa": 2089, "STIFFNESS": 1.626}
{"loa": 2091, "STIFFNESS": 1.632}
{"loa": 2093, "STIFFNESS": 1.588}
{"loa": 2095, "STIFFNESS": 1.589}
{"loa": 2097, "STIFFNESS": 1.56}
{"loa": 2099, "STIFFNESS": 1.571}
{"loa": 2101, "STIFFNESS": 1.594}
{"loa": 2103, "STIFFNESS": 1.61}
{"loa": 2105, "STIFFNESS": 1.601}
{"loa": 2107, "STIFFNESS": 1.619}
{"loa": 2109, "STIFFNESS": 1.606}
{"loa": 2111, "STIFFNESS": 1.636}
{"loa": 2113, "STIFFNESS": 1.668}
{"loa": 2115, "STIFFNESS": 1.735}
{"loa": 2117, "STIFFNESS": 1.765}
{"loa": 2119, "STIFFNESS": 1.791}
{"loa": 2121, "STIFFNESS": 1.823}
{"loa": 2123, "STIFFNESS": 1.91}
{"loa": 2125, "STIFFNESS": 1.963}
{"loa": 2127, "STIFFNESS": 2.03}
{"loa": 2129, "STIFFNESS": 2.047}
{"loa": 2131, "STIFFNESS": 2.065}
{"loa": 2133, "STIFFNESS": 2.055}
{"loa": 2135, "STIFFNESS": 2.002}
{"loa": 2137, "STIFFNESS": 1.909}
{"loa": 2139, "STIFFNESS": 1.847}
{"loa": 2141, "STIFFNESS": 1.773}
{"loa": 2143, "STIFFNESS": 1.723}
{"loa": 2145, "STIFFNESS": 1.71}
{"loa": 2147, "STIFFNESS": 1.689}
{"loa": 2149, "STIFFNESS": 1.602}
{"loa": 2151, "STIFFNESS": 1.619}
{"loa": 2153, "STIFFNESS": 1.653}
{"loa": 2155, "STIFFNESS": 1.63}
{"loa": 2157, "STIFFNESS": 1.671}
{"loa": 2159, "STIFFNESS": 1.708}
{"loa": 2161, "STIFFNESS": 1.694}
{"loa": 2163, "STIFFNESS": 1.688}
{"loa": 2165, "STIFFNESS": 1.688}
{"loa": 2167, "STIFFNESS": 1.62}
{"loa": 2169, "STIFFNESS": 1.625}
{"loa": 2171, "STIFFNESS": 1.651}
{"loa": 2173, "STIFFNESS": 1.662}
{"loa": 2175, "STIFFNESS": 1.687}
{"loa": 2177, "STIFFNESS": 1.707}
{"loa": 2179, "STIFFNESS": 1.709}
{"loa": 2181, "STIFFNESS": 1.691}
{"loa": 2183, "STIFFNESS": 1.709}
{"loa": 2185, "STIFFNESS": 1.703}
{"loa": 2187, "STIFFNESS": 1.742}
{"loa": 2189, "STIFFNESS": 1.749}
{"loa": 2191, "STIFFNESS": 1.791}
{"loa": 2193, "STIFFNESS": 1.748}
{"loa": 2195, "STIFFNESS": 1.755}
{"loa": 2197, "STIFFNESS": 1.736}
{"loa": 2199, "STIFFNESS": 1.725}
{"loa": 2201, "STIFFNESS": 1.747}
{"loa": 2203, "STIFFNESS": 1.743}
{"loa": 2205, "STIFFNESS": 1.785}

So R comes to 1.74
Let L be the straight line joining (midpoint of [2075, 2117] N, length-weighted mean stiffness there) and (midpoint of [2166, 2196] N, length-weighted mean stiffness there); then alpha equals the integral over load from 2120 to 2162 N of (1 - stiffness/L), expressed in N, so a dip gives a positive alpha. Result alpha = -3.4 N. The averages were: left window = 1.65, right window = 1.7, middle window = 1.82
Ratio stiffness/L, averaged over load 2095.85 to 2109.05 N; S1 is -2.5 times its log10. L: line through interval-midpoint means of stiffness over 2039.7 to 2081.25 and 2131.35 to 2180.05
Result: 0.06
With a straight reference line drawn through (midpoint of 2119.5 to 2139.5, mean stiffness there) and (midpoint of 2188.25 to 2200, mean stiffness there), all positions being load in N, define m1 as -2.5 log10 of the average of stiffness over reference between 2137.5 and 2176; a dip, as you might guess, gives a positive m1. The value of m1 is 0.12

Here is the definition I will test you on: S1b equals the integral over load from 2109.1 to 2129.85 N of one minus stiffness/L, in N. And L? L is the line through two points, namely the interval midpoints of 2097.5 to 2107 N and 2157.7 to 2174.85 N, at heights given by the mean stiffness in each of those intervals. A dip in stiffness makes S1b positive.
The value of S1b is -2.7 N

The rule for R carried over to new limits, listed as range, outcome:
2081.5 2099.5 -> 1.62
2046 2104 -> 1.64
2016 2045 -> 1.55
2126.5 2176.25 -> 1.76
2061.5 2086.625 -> 1.7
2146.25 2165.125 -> 1.66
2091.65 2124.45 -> 1.67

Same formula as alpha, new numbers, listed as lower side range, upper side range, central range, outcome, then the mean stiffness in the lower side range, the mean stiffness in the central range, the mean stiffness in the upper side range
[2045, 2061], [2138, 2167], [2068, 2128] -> -2.0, 1.61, 1.7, 1.69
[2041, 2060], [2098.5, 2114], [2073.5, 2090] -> -1.0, 1.61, 1.7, 1.61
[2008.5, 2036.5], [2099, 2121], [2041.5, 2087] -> -1.8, 1.53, 1.66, 1.67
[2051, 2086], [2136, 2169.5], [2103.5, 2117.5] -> 0.2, 1.67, 1.66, 1.7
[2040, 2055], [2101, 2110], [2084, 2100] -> 0.0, 1.61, 1.61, 1.61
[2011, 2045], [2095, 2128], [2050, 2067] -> -0.1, 1.55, 1.61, 1.71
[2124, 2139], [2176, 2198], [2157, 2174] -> 1.6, 2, 1.67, 1.73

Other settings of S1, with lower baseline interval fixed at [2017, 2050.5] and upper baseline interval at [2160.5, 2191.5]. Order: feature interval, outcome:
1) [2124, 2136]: -0.22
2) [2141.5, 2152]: 0.00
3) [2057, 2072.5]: -0.03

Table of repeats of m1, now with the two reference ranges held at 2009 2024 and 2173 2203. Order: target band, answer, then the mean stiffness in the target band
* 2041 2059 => -0.04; 1.61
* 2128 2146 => -0.15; 1.9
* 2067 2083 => -0.09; 1.72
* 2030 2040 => -0.02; 1.56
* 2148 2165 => 0.02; 1.66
